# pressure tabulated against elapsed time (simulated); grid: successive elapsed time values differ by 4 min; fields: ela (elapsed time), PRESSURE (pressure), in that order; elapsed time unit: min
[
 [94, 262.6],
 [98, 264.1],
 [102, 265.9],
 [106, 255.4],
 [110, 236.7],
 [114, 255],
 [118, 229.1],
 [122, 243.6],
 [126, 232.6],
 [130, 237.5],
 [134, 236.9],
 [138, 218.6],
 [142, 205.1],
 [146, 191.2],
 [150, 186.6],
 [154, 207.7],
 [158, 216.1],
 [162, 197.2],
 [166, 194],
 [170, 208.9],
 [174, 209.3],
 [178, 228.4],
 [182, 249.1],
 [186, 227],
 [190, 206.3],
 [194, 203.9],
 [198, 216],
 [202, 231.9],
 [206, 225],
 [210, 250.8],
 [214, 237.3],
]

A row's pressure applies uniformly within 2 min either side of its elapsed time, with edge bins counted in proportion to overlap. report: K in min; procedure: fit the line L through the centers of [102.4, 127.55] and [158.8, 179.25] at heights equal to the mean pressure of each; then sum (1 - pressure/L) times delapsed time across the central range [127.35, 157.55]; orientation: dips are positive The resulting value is 1.7 min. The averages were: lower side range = 244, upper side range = 207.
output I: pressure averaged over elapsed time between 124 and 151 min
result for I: 217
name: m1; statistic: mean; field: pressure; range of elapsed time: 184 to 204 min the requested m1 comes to 217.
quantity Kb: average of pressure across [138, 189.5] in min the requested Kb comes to 210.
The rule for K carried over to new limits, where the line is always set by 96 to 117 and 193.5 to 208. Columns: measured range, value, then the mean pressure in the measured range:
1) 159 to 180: 2.16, 208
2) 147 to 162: 2.23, 202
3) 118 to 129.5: 0.54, 236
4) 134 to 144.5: 1.17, 216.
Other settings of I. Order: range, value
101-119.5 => 248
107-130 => 240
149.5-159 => 205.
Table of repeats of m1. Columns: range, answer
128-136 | 237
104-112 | 246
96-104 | 265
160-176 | 202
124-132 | 235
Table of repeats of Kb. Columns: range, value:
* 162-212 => 220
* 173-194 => 223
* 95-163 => 229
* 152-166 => 205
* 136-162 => 204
